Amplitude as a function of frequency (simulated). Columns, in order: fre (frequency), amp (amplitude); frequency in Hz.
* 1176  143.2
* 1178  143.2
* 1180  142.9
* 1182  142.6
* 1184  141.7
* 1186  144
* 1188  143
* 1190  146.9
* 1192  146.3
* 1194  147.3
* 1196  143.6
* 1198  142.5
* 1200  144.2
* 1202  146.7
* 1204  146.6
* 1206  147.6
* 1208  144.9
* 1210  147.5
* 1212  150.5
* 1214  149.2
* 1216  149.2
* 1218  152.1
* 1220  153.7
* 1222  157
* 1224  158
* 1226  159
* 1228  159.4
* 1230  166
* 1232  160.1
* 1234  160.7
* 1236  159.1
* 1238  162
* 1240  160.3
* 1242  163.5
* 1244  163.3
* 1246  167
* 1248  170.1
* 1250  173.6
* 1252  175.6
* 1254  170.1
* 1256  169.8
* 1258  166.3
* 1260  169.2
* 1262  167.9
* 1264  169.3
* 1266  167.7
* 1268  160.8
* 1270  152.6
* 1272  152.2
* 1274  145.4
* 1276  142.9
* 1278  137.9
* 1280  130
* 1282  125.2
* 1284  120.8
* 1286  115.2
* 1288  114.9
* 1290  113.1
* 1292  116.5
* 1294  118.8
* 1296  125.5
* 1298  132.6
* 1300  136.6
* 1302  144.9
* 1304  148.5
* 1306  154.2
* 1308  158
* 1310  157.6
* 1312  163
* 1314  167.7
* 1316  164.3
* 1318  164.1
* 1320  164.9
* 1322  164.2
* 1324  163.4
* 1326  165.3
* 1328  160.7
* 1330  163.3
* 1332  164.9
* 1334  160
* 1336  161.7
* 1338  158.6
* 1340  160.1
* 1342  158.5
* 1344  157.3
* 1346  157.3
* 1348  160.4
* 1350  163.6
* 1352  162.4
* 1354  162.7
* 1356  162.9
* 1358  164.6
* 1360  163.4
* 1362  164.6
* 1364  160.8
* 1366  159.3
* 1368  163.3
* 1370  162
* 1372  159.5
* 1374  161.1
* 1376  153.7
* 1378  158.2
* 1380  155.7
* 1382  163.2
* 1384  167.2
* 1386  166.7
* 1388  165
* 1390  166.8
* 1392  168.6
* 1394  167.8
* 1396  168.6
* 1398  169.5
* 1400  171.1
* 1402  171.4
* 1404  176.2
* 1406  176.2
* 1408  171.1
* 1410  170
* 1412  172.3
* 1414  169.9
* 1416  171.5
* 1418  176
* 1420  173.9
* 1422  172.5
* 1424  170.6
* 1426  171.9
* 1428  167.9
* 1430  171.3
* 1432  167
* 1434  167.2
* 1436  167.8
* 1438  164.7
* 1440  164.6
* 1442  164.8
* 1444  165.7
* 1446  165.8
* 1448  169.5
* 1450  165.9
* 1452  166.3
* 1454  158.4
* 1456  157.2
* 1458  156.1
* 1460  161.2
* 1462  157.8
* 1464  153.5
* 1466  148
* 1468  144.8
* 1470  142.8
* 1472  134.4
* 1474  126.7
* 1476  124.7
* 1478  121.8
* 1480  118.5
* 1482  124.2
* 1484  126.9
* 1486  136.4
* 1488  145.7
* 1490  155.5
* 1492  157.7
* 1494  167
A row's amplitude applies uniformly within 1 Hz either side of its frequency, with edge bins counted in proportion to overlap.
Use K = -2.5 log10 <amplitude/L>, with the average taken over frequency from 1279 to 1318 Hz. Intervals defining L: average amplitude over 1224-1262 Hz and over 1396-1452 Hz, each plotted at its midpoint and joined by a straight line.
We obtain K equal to 0.21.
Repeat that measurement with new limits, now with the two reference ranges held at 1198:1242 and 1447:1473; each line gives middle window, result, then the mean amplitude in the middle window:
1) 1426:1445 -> -0.08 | 167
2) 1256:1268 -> -0.09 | 168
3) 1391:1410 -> -0.11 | 171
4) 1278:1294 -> 0.27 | 121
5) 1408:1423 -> -0.12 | 172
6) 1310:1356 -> -0.05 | 162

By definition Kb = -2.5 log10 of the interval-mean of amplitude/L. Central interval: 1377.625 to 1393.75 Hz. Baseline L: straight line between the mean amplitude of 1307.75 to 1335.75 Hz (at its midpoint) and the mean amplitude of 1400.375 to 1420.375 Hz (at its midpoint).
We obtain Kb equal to 0.037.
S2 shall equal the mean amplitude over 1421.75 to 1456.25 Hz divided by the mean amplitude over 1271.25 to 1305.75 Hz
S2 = 1.27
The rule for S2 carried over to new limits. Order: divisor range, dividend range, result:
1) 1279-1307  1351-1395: 1.27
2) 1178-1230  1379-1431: 1.14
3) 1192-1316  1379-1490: 1.06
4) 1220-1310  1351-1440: 1.10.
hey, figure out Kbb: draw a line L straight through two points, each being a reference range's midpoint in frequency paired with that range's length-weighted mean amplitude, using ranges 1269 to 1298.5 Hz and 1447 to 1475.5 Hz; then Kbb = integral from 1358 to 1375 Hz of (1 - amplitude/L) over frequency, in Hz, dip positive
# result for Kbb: -2.6 Hz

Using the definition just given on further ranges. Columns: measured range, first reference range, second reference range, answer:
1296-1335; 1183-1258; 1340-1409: 0.9 Hz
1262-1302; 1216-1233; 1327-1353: 5.6 Hz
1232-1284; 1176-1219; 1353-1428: -2.2 Hz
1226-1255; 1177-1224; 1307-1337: -2.4 Hz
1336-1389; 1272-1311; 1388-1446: -2.4 Hz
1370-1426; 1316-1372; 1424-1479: -3.0 Hz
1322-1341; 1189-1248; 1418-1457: -0.2 Hz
